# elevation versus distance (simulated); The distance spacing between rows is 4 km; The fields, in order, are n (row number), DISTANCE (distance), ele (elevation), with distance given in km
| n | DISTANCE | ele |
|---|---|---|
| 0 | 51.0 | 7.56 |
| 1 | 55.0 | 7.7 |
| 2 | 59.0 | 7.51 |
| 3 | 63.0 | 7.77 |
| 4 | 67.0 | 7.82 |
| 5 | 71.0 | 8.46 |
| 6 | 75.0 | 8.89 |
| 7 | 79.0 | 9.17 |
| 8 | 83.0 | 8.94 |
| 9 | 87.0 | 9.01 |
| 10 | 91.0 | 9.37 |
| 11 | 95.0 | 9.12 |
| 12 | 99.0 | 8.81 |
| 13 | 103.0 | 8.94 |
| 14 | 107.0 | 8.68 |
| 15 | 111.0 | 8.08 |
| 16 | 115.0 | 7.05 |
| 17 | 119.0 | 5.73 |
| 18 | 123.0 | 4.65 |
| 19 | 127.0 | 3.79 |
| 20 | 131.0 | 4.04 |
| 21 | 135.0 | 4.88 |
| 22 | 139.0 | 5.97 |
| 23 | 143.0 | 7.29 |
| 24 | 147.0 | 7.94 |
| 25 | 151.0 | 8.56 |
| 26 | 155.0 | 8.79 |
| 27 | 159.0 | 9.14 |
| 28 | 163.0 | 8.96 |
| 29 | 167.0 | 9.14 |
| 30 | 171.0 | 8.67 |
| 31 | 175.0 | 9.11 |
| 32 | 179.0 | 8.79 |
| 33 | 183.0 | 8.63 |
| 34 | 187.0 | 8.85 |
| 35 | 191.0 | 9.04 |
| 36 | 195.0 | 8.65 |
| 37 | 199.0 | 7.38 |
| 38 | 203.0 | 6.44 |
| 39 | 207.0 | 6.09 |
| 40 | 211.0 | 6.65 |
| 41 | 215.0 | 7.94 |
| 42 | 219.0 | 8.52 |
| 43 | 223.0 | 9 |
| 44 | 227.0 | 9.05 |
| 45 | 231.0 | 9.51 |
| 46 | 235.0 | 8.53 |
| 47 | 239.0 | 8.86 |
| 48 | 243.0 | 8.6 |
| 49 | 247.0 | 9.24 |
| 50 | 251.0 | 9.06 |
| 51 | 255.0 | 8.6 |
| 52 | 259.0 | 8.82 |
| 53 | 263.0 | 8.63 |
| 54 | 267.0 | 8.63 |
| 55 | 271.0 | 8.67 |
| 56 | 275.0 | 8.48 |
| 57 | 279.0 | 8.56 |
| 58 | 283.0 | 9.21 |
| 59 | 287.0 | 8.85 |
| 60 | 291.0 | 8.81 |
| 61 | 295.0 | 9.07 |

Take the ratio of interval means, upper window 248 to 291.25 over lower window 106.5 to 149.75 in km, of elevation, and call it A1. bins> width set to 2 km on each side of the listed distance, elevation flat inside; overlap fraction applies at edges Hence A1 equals 1.43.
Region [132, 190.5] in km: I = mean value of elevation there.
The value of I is 8.14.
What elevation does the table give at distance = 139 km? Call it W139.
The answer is 5.97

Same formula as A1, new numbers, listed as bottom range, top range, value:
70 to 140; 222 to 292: 1.19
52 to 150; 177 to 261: 1.12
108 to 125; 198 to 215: 1.04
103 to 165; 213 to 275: 1.26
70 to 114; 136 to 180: 0.94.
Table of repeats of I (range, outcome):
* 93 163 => 7.2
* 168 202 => 8.59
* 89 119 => 8.39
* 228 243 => 8.92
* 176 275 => 8.43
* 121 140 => 4.6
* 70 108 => 8.96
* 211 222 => 8.01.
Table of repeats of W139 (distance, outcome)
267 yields 8.63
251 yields 9.06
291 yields 8.81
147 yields 7.94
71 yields 8.46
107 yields 8.68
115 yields 7.05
